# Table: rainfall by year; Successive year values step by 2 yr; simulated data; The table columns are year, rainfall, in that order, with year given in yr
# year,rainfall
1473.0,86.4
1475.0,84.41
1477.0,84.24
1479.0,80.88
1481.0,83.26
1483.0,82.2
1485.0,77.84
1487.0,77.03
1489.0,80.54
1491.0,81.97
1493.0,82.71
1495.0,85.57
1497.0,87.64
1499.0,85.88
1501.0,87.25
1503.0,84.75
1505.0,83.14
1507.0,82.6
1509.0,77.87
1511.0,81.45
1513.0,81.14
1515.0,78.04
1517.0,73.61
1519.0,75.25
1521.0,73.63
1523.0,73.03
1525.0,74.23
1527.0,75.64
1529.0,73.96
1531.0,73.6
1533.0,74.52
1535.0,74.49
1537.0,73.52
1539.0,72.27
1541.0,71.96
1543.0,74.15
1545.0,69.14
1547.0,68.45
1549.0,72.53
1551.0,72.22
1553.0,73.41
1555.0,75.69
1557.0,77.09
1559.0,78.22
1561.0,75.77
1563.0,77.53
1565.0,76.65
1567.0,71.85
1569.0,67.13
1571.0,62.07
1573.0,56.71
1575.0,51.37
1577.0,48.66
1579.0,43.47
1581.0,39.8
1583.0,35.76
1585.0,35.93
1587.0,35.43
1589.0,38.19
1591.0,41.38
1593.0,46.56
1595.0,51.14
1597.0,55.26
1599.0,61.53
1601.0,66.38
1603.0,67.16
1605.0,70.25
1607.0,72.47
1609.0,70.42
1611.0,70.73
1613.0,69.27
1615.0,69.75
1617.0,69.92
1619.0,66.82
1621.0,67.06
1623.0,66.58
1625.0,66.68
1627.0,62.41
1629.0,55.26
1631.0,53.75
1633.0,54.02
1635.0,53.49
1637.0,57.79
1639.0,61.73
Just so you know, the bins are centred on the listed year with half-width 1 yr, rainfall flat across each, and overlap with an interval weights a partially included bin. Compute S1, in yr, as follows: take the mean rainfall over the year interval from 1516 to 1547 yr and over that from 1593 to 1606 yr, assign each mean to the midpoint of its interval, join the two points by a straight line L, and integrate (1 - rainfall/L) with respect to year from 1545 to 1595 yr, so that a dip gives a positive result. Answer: 5.6 yr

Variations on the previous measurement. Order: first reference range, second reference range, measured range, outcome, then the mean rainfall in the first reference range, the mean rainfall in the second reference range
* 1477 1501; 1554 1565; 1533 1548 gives 1.2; 82.6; 76.8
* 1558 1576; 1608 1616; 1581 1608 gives 6.9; 68.6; 70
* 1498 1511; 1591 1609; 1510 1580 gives 2.5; 83.4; 60.7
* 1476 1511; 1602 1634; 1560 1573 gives 0.4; 82.6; 65.8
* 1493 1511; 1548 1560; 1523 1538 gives 0.9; 84.1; 74.9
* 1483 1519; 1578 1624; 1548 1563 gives -1.5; 81.5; 57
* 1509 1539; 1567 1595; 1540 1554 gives -1.7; 75.4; 47.4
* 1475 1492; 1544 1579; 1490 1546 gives -1.8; 81.2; 68.4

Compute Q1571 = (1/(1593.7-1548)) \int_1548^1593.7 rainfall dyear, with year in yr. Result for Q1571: 58.9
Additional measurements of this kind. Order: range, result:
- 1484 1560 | 77.3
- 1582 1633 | 58.6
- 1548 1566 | 75.5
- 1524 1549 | 73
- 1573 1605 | 48.8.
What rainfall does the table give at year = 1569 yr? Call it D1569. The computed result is 67.13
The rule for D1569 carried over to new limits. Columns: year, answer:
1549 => 72.53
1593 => 46.56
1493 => 82.71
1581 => 39.8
